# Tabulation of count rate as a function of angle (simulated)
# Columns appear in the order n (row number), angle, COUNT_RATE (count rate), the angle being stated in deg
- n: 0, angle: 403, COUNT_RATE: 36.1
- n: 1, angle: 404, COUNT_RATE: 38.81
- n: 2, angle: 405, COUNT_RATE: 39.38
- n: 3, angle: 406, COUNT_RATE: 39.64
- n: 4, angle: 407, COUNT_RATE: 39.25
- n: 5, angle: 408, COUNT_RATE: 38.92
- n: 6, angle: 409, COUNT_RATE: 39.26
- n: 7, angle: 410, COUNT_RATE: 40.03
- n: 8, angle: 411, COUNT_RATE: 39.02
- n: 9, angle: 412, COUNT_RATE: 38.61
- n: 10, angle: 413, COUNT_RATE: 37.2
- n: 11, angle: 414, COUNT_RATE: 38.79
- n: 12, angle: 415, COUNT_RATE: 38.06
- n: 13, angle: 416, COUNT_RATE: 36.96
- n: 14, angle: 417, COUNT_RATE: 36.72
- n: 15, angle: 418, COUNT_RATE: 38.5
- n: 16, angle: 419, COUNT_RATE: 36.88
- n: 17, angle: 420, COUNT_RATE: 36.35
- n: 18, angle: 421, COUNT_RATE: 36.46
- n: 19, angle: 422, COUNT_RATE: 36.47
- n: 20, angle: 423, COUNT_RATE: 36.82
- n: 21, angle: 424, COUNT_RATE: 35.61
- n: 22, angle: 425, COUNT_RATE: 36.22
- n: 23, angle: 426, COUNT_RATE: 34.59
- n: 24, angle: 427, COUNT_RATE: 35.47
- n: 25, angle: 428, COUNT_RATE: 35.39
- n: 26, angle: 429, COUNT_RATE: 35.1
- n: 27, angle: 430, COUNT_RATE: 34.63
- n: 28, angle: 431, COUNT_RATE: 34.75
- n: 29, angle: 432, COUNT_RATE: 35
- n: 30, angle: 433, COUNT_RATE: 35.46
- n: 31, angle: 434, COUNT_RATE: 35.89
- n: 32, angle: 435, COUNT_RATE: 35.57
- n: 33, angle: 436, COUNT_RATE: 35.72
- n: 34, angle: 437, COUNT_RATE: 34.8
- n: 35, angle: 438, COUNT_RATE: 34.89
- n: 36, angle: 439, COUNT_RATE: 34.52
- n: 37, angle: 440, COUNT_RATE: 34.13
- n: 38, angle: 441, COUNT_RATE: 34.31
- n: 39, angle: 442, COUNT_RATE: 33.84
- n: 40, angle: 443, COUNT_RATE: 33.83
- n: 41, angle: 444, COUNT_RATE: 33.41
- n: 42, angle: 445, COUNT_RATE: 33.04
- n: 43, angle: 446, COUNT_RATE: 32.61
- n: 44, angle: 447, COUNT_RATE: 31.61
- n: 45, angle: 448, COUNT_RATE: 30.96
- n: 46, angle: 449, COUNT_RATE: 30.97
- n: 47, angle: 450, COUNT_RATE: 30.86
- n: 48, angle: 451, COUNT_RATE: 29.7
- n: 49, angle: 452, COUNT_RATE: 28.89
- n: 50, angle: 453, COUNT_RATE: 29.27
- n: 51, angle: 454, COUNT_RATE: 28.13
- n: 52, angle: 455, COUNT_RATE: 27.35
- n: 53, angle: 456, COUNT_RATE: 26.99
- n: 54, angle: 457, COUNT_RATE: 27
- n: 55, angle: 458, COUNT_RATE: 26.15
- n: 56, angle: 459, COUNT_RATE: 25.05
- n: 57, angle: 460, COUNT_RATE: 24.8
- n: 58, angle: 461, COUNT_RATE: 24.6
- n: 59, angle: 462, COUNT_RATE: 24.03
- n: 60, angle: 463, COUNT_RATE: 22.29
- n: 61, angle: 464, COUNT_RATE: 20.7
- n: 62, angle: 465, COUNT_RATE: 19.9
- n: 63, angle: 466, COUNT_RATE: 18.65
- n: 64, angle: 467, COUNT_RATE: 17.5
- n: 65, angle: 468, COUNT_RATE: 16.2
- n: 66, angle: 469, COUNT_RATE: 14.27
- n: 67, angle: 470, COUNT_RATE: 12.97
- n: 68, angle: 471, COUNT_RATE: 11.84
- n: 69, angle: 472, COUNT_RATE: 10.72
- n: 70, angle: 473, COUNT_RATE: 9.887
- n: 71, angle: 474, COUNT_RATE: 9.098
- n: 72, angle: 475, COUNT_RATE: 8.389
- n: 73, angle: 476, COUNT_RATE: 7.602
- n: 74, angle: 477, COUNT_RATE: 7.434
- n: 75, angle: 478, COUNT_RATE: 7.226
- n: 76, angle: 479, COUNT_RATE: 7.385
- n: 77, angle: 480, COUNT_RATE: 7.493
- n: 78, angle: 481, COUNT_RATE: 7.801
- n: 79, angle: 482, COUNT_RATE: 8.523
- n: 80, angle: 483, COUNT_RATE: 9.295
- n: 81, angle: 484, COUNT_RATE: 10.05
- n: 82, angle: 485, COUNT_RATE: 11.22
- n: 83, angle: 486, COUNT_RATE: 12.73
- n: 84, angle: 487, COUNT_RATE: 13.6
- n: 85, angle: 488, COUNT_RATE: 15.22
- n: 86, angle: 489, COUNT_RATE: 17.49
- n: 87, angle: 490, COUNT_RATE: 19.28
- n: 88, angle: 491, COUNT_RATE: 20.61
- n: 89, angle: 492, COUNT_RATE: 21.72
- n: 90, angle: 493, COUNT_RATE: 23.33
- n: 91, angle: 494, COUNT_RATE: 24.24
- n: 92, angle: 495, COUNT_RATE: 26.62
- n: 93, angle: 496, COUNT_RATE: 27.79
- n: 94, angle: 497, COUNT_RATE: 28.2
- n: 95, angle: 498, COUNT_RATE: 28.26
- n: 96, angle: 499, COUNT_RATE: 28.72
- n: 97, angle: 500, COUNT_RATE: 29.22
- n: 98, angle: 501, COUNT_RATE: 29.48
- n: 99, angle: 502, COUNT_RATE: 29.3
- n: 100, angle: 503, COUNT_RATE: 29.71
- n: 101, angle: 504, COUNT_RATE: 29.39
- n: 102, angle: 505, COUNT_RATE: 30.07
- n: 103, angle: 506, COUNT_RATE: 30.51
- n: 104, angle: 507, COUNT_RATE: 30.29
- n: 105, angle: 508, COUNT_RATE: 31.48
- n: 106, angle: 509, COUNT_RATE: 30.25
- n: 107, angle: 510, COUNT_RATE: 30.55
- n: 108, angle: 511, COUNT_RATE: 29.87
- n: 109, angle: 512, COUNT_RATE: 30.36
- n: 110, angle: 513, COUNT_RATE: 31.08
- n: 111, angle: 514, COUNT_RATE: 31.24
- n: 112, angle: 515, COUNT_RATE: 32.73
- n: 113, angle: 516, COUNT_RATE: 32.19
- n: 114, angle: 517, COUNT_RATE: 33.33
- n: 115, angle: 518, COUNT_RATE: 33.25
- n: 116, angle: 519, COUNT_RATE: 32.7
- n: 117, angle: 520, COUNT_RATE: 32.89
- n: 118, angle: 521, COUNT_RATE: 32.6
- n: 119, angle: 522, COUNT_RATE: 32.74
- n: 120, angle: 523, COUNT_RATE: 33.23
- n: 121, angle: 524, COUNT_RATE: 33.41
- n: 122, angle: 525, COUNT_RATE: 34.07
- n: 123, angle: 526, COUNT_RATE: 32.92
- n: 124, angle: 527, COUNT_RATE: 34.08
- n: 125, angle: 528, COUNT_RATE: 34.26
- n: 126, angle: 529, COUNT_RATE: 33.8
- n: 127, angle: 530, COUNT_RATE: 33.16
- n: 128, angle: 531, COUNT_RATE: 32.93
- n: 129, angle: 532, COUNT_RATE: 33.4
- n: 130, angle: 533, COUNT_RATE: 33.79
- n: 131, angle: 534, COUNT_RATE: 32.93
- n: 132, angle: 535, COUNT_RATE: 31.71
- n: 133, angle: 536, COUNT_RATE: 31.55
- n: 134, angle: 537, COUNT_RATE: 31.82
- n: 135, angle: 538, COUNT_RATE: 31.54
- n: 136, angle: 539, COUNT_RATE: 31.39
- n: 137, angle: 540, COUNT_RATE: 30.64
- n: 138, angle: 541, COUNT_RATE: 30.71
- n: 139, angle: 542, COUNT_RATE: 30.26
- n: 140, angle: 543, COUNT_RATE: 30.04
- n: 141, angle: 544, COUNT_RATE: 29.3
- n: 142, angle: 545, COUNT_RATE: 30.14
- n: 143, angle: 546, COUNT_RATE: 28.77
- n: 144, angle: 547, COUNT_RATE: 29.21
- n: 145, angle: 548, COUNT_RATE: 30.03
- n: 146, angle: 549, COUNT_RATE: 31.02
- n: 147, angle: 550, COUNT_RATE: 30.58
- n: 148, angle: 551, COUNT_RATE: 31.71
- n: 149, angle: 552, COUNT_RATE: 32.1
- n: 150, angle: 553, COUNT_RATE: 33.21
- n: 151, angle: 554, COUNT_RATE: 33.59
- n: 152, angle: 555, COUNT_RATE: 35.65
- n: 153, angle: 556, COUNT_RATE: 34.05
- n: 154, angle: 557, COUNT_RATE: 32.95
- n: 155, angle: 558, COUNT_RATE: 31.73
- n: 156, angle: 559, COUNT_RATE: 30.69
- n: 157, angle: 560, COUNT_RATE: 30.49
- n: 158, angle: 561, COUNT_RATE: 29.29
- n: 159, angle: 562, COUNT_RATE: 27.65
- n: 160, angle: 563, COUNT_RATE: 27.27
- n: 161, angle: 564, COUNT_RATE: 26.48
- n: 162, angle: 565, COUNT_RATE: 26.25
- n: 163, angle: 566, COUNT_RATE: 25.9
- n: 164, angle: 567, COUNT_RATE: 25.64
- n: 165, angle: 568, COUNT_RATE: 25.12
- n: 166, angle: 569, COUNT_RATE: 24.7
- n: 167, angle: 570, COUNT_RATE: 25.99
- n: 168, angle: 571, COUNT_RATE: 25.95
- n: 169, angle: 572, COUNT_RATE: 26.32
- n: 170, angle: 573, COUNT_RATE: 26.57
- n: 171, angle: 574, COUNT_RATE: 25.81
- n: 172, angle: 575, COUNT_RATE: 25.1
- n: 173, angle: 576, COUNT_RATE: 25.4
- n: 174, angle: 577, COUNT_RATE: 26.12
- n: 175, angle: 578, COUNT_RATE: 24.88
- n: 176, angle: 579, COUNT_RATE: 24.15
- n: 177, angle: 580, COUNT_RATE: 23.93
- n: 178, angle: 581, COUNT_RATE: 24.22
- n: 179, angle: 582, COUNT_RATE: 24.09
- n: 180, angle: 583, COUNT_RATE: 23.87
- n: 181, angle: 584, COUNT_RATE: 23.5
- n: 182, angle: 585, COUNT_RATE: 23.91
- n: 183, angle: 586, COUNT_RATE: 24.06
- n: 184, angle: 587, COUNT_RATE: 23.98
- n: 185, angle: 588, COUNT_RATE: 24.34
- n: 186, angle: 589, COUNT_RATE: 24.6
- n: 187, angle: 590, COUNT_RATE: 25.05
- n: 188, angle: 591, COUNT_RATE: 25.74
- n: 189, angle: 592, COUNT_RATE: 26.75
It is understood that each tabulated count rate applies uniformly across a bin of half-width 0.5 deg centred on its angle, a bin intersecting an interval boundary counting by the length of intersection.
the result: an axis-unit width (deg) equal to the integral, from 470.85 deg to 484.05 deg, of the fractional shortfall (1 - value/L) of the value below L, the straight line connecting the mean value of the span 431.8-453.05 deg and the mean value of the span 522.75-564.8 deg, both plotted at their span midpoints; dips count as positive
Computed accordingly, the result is 9.7 deg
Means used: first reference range 33.2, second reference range 31.6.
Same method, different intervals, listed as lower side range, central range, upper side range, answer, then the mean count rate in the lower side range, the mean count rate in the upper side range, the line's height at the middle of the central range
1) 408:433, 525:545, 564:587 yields -2.8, 36.8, 25.1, 28.1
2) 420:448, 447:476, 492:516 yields 9.9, 34.8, 29.2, 32.6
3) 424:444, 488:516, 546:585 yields 3.2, 34.9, 27.9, 31.3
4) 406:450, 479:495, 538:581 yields 8.6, 35.7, 28.7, 32.6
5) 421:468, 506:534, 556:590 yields -4.4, 30.7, 26.2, 28.1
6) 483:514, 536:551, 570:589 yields -3.4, 24.9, 24.8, 24.8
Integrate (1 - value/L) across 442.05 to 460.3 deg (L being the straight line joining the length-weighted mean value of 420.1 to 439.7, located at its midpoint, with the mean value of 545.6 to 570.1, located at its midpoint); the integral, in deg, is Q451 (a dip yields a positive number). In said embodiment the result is 2.57 deg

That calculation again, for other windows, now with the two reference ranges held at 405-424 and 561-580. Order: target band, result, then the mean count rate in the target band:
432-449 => 0.9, 34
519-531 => -1.6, 33.3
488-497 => 2.6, 22.5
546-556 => -1.6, 31.9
